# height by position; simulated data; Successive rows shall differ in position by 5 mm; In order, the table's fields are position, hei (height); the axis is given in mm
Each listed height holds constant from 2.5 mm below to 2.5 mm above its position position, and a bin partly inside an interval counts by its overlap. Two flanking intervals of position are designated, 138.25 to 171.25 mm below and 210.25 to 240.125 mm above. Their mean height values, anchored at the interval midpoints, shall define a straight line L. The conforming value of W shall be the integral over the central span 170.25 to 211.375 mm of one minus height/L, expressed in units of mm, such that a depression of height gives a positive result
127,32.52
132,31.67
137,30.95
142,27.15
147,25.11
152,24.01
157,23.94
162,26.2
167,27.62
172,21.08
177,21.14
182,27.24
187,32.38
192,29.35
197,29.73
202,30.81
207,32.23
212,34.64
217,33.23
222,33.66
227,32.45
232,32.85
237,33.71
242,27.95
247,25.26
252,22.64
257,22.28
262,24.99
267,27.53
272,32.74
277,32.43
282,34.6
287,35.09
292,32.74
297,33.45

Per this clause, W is 1.7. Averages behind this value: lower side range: 25.6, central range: 28.4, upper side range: 33.3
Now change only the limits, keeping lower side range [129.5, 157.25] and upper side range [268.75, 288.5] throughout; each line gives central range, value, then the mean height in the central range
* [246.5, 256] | 2.6 mm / 23.4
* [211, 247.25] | -1.0 mm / 32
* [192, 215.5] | -1.2 mm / 31.6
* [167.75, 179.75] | 2.7 mm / 22.2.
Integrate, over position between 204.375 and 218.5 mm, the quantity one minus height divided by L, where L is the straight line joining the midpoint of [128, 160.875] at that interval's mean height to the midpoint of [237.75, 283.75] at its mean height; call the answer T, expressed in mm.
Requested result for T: -2.9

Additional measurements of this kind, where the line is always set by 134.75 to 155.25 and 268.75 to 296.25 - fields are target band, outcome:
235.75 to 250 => 1.4 mm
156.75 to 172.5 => 1.3 mm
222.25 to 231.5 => -0.7 mm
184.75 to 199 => -0.8 mm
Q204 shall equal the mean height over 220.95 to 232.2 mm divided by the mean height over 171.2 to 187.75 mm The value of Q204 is 1.3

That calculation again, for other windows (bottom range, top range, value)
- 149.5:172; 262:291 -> 1.28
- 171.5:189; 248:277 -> 1.03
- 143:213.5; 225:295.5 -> 1.09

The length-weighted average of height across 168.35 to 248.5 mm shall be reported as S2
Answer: 29.9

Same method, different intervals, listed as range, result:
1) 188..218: 31.6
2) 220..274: 28.6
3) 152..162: 24.5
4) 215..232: 33.1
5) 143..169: 25.4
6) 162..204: 27.3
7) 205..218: 33.4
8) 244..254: 24.2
